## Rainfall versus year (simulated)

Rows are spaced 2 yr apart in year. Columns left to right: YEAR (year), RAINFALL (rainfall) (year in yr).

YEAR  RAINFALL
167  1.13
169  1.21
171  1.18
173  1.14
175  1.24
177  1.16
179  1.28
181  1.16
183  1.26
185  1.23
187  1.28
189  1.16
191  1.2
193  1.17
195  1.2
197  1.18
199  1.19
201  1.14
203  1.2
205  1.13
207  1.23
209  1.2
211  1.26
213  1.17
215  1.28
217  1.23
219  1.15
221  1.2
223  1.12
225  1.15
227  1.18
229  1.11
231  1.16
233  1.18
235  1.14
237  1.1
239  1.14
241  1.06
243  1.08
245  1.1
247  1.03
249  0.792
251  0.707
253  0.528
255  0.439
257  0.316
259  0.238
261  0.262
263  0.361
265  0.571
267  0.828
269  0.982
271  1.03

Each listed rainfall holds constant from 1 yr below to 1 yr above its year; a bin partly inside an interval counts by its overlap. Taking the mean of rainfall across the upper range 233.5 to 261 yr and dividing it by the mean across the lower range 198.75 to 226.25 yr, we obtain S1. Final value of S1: 0.7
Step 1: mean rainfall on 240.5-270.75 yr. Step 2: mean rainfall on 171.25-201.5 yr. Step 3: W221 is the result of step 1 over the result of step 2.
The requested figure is 0.57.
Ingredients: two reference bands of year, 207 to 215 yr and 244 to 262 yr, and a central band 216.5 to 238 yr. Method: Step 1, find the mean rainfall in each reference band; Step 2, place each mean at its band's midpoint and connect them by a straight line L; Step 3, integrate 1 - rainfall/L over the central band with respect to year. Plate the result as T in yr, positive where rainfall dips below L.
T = -4.0 yr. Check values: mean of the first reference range 1.22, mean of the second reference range 0.601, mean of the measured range 1.15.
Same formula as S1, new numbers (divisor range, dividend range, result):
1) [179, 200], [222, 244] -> 0.94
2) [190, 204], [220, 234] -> 0.98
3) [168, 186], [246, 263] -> 0.44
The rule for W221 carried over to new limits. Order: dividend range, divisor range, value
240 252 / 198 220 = 0.80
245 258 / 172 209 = 0.56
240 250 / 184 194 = 0.84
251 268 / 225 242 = 0.40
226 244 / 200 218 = 0.94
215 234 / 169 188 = 0.96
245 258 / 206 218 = 0.55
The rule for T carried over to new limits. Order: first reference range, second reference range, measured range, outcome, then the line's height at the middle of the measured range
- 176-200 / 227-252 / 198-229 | -1.5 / 1.13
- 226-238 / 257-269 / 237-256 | -0.8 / 0.836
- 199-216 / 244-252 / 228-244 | -2.1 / 0.994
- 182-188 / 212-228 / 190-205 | 0.6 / 1.23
